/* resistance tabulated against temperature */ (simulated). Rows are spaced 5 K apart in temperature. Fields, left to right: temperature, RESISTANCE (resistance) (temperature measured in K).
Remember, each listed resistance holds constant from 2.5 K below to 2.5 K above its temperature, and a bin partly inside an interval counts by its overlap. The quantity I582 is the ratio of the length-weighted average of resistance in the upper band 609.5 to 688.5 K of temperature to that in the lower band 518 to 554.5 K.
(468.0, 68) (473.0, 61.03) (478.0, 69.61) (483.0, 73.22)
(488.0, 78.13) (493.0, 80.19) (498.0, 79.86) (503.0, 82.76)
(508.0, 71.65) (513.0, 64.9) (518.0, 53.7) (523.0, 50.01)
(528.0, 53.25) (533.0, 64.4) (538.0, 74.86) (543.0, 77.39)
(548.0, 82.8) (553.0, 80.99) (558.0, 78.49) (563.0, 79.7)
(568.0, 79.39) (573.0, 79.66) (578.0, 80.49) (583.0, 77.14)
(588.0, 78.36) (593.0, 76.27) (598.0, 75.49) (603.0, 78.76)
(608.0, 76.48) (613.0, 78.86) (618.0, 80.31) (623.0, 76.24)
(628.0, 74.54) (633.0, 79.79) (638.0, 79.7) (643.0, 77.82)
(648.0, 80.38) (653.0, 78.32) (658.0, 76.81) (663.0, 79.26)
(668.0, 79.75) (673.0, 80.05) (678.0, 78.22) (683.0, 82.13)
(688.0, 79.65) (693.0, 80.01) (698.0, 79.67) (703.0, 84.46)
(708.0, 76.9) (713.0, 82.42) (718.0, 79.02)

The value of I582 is 1.16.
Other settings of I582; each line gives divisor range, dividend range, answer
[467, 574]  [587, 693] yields 1.09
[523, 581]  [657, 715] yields 1.07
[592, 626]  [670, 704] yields 1.04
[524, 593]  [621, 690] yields 1.05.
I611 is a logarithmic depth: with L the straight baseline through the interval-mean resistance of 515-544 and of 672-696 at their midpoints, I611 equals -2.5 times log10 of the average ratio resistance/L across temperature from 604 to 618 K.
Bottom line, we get -0.10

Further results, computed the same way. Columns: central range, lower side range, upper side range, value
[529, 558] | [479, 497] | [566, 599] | 0.04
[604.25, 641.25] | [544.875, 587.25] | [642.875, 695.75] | 0.02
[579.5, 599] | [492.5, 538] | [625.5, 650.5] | -0.05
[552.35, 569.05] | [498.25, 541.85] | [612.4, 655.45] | -0.14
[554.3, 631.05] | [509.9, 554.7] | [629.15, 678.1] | -0.08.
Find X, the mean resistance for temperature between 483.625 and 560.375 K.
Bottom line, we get 71.6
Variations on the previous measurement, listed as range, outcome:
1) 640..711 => 79.6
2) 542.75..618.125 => 78.8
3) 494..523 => 69.3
